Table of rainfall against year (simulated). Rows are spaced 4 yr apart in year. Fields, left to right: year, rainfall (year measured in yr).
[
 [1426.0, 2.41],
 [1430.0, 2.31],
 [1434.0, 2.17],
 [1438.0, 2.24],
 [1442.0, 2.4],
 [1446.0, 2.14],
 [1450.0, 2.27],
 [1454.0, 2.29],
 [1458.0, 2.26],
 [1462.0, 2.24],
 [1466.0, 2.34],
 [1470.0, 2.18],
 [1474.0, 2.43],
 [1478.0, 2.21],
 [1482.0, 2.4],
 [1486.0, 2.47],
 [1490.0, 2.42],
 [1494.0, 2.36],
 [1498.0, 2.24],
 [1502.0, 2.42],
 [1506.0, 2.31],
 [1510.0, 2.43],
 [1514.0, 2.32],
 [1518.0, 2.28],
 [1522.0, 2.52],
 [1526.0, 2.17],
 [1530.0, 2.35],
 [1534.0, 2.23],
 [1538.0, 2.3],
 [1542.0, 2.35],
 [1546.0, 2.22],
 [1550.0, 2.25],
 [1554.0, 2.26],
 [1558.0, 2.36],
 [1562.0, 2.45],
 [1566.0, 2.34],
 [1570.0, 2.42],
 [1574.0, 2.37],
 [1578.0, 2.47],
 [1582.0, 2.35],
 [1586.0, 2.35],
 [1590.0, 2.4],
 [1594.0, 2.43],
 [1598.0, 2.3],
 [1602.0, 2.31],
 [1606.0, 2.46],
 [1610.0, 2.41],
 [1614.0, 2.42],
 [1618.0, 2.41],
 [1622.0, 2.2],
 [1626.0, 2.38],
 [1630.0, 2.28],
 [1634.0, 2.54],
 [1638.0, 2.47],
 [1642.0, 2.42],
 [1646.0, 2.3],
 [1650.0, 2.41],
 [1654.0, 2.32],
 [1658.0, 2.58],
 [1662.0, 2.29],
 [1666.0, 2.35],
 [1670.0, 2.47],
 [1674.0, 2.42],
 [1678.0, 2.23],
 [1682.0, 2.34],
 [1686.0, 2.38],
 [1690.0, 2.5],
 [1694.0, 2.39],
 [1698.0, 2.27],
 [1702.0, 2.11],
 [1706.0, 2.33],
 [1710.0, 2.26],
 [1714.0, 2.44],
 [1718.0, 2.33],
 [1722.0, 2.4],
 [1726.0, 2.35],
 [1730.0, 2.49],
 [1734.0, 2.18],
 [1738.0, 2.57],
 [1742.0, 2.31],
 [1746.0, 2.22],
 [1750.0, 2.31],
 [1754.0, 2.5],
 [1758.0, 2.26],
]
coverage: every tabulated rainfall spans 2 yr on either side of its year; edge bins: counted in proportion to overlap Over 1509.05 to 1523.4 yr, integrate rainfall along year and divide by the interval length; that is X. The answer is 2.38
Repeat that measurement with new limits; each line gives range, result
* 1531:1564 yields 2.3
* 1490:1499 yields 2.33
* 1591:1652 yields 2.38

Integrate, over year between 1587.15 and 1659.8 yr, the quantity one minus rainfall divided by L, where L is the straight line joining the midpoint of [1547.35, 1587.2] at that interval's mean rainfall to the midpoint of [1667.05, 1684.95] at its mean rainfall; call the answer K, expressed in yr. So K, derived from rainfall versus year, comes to -0.8 yr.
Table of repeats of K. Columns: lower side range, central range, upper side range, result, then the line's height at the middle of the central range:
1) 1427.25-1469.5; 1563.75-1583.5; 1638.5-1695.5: -0.5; 2.34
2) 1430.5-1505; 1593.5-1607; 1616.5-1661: 0.0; 2.37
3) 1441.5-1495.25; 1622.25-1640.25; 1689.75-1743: -0.5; 2.34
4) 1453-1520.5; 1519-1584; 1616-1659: 0.5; 2.36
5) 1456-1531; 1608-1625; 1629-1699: 0.1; 2.37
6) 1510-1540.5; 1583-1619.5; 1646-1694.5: -0.5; 2.35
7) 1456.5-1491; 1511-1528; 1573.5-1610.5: 0.1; 2.35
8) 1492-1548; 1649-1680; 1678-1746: -0.6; 2.34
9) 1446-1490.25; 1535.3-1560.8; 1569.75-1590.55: 0.8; 2.37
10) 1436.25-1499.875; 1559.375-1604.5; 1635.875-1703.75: -0.8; 2.34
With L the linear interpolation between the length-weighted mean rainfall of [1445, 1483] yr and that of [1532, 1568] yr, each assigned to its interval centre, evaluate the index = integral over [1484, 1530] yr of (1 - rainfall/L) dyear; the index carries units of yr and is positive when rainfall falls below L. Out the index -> -1.3 yr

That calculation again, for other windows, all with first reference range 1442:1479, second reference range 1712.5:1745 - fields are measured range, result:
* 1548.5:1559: 0.1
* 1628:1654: -0.6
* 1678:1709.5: 0.6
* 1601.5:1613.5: -0.4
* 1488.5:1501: -0.3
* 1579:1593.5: -0.4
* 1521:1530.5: -0.1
